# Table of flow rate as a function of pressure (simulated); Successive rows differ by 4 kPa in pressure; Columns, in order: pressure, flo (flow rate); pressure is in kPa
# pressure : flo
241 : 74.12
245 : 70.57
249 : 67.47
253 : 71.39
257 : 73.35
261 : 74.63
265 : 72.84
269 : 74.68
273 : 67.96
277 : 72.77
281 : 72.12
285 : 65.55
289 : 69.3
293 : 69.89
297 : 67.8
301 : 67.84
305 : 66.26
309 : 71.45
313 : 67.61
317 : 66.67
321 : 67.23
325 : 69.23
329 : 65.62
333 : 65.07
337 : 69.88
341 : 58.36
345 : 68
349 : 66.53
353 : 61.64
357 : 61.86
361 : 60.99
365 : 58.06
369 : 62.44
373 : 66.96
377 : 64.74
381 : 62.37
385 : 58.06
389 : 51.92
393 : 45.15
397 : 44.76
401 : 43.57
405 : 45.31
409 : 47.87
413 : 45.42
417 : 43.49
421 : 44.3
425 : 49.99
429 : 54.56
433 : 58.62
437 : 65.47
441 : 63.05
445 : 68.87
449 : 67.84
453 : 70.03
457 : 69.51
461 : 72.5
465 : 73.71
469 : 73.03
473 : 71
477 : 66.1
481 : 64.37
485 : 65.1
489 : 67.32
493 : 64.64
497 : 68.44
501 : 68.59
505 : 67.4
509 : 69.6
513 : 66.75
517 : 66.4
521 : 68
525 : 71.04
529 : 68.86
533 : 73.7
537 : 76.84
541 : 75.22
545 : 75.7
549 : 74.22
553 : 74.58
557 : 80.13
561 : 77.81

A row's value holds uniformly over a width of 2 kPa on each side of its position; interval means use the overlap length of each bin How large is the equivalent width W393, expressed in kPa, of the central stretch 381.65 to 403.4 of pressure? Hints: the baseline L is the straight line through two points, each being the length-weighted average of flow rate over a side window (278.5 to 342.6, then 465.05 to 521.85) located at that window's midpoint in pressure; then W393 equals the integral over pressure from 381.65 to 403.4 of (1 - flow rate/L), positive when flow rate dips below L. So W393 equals 5.9 kPa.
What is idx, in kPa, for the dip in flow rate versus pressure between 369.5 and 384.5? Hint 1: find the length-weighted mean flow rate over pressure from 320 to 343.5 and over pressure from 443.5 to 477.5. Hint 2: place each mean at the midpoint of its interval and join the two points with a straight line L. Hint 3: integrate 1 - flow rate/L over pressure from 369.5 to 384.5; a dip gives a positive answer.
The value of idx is 0.8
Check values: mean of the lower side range 65.9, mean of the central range 63.8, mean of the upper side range 70.5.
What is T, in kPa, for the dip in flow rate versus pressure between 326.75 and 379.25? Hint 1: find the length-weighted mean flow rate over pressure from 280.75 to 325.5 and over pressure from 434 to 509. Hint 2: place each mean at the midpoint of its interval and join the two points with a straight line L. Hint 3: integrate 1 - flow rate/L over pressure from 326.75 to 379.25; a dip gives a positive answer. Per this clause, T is 3.3 kPa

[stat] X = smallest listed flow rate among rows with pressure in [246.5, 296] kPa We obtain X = 65.55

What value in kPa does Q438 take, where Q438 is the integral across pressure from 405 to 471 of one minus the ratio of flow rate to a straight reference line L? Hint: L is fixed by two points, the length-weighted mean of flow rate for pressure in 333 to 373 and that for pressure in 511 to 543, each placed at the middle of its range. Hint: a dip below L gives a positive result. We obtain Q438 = 7.0 kPa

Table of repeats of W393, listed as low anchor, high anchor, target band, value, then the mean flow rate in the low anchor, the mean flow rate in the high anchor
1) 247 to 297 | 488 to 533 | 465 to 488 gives 0.1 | 70.9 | 68.2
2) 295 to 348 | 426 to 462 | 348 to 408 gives 8.6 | 67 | 65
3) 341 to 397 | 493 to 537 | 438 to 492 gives -2.1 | 60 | 69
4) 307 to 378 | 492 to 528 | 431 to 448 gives 0.7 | 65.1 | 68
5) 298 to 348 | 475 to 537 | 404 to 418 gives 4.5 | 66.9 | 68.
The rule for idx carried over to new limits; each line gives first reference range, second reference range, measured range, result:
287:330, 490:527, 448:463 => -0.5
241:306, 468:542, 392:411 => 6.6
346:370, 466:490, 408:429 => 5.9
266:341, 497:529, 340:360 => 1.5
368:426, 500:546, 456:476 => -3.2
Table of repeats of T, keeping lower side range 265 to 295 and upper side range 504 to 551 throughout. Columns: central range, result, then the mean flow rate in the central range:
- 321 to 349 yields 1.8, 66.1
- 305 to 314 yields 0.2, 69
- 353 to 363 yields 1.3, 61.5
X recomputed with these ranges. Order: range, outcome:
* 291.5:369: 58.06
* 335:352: 58.36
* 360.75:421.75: 43.49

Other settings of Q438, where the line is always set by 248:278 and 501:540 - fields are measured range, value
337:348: 1.0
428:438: 1.6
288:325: 1.8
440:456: 0.6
